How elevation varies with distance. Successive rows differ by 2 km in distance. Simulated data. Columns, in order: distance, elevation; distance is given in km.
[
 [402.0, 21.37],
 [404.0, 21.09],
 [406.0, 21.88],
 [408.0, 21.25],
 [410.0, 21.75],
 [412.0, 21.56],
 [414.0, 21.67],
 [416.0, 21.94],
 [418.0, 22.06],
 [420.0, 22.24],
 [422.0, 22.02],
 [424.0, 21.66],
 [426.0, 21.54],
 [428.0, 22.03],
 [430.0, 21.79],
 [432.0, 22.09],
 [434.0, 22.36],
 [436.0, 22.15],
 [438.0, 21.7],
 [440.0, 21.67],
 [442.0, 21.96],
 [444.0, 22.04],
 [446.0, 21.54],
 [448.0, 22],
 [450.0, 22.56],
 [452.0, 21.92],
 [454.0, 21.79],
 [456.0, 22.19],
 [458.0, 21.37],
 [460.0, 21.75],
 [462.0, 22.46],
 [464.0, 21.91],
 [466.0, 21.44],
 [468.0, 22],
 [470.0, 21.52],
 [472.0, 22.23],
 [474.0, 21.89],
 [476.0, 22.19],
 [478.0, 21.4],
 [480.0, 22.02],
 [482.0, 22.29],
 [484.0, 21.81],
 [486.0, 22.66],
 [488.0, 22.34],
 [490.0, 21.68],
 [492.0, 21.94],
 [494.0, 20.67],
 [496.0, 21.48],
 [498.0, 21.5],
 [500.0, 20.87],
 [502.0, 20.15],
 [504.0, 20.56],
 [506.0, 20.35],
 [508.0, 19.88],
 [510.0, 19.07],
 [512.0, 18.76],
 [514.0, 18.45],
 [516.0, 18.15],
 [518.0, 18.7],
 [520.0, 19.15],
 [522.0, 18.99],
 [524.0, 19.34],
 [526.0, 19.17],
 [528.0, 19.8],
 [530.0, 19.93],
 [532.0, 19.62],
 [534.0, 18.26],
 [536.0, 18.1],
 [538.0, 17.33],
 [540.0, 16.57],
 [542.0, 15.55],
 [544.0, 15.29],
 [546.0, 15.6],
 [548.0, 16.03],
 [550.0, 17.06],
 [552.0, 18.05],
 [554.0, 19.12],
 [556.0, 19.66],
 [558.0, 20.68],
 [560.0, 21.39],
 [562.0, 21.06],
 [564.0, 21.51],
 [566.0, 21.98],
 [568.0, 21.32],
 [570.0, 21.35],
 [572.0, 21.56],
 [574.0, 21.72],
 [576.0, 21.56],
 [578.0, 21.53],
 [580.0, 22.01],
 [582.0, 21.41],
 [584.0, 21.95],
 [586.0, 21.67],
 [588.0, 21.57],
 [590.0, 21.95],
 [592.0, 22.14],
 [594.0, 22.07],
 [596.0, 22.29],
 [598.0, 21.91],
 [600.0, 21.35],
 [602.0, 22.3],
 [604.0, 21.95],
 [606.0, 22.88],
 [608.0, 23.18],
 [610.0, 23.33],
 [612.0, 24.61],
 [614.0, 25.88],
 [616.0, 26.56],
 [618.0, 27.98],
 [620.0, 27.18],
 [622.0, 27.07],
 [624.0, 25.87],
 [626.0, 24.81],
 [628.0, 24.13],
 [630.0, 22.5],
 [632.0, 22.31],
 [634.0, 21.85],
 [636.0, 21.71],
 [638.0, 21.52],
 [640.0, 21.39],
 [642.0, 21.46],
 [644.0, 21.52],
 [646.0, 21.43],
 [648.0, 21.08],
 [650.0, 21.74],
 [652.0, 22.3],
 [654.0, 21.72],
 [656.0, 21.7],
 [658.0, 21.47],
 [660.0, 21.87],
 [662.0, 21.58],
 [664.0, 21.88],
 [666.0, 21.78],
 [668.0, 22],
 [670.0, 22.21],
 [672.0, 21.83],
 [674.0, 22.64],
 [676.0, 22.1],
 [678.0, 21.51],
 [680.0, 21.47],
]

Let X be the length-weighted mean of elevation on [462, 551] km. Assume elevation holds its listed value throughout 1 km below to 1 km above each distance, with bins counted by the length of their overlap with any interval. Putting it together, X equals 19.9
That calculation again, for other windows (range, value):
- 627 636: 22.6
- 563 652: 22.7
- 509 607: 20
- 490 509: 20.9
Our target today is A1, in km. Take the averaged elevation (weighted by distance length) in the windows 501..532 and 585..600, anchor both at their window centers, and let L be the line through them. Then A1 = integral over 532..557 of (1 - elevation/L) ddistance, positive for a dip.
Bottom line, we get 3.7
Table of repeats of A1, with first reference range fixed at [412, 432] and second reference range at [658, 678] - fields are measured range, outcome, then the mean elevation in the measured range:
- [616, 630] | -2.6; 25.9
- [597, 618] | -1.6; 23.6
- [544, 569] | 3.0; 19.3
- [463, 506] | 0.5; 21.6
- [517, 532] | 1.8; 19.3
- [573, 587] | 0.1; 21.7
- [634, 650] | 0.3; 21.5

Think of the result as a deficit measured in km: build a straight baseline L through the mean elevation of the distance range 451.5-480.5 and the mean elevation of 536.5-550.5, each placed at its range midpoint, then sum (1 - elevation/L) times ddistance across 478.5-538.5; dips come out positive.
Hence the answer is -4.34 km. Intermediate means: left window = 21.9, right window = 16.2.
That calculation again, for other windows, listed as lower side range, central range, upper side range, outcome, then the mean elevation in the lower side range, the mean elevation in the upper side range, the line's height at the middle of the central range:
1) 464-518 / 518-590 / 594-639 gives 8.9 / 21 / 23.7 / 22.4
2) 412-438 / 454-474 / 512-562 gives -1.1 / 21.9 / 18.4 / 20.7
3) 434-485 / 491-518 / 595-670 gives 2.5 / 21.9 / 22.9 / 22.2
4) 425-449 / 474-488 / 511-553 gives -1.4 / 21.9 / 18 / 20.1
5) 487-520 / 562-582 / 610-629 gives 1.7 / 20.2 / 25.9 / 23.6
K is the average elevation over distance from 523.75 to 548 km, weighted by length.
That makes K 17.8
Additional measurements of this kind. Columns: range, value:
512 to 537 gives 19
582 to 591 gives 21.7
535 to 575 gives 19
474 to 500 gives 21.8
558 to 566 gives 21.3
